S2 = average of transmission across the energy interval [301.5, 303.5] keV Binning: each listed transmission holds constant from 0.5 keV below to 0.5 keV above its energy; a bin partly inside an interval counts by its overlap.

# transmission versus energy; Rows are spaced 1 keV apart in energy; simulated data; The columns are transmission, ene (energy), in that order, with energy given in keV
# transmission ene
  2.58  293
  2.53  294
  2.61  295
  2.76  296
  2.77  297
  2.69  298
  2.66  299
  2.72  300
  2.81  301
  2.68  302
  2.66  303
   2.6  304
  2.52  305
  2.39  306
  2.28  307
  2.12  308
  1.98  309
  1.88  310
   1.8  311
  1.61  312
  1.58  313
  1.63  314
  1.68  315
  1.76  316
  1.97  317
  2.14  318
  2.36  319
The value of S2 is 2.67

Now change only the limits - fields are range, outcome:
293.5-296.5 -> 2.63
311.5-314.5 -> 1.61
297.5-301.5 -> 2.72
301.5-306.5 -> 2.57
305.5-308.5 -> 2.26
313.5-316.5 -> 1.69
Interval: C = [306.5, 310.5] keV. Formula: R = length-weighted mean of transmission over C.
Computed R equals 2.06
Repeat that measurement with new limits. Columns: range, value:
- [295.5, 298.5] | 2.74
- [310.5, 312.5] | 1.71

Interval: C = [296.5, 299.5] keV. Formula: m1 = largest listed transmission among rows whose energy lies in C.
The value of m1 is 2.77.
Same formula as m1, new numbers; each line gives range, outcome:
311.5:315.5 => 1.68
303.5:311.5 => 2.6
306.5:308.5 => 2.28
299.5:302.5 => 2.81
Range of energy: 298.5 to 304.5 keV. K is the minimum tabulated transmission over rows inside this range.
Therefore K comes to 2.6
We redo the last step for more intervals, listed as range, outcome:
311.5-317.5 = 1.58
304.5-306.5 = 2.39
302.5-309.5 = 1.98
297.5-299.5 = 2.66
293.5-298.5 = 2.53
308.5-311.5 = 1.8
